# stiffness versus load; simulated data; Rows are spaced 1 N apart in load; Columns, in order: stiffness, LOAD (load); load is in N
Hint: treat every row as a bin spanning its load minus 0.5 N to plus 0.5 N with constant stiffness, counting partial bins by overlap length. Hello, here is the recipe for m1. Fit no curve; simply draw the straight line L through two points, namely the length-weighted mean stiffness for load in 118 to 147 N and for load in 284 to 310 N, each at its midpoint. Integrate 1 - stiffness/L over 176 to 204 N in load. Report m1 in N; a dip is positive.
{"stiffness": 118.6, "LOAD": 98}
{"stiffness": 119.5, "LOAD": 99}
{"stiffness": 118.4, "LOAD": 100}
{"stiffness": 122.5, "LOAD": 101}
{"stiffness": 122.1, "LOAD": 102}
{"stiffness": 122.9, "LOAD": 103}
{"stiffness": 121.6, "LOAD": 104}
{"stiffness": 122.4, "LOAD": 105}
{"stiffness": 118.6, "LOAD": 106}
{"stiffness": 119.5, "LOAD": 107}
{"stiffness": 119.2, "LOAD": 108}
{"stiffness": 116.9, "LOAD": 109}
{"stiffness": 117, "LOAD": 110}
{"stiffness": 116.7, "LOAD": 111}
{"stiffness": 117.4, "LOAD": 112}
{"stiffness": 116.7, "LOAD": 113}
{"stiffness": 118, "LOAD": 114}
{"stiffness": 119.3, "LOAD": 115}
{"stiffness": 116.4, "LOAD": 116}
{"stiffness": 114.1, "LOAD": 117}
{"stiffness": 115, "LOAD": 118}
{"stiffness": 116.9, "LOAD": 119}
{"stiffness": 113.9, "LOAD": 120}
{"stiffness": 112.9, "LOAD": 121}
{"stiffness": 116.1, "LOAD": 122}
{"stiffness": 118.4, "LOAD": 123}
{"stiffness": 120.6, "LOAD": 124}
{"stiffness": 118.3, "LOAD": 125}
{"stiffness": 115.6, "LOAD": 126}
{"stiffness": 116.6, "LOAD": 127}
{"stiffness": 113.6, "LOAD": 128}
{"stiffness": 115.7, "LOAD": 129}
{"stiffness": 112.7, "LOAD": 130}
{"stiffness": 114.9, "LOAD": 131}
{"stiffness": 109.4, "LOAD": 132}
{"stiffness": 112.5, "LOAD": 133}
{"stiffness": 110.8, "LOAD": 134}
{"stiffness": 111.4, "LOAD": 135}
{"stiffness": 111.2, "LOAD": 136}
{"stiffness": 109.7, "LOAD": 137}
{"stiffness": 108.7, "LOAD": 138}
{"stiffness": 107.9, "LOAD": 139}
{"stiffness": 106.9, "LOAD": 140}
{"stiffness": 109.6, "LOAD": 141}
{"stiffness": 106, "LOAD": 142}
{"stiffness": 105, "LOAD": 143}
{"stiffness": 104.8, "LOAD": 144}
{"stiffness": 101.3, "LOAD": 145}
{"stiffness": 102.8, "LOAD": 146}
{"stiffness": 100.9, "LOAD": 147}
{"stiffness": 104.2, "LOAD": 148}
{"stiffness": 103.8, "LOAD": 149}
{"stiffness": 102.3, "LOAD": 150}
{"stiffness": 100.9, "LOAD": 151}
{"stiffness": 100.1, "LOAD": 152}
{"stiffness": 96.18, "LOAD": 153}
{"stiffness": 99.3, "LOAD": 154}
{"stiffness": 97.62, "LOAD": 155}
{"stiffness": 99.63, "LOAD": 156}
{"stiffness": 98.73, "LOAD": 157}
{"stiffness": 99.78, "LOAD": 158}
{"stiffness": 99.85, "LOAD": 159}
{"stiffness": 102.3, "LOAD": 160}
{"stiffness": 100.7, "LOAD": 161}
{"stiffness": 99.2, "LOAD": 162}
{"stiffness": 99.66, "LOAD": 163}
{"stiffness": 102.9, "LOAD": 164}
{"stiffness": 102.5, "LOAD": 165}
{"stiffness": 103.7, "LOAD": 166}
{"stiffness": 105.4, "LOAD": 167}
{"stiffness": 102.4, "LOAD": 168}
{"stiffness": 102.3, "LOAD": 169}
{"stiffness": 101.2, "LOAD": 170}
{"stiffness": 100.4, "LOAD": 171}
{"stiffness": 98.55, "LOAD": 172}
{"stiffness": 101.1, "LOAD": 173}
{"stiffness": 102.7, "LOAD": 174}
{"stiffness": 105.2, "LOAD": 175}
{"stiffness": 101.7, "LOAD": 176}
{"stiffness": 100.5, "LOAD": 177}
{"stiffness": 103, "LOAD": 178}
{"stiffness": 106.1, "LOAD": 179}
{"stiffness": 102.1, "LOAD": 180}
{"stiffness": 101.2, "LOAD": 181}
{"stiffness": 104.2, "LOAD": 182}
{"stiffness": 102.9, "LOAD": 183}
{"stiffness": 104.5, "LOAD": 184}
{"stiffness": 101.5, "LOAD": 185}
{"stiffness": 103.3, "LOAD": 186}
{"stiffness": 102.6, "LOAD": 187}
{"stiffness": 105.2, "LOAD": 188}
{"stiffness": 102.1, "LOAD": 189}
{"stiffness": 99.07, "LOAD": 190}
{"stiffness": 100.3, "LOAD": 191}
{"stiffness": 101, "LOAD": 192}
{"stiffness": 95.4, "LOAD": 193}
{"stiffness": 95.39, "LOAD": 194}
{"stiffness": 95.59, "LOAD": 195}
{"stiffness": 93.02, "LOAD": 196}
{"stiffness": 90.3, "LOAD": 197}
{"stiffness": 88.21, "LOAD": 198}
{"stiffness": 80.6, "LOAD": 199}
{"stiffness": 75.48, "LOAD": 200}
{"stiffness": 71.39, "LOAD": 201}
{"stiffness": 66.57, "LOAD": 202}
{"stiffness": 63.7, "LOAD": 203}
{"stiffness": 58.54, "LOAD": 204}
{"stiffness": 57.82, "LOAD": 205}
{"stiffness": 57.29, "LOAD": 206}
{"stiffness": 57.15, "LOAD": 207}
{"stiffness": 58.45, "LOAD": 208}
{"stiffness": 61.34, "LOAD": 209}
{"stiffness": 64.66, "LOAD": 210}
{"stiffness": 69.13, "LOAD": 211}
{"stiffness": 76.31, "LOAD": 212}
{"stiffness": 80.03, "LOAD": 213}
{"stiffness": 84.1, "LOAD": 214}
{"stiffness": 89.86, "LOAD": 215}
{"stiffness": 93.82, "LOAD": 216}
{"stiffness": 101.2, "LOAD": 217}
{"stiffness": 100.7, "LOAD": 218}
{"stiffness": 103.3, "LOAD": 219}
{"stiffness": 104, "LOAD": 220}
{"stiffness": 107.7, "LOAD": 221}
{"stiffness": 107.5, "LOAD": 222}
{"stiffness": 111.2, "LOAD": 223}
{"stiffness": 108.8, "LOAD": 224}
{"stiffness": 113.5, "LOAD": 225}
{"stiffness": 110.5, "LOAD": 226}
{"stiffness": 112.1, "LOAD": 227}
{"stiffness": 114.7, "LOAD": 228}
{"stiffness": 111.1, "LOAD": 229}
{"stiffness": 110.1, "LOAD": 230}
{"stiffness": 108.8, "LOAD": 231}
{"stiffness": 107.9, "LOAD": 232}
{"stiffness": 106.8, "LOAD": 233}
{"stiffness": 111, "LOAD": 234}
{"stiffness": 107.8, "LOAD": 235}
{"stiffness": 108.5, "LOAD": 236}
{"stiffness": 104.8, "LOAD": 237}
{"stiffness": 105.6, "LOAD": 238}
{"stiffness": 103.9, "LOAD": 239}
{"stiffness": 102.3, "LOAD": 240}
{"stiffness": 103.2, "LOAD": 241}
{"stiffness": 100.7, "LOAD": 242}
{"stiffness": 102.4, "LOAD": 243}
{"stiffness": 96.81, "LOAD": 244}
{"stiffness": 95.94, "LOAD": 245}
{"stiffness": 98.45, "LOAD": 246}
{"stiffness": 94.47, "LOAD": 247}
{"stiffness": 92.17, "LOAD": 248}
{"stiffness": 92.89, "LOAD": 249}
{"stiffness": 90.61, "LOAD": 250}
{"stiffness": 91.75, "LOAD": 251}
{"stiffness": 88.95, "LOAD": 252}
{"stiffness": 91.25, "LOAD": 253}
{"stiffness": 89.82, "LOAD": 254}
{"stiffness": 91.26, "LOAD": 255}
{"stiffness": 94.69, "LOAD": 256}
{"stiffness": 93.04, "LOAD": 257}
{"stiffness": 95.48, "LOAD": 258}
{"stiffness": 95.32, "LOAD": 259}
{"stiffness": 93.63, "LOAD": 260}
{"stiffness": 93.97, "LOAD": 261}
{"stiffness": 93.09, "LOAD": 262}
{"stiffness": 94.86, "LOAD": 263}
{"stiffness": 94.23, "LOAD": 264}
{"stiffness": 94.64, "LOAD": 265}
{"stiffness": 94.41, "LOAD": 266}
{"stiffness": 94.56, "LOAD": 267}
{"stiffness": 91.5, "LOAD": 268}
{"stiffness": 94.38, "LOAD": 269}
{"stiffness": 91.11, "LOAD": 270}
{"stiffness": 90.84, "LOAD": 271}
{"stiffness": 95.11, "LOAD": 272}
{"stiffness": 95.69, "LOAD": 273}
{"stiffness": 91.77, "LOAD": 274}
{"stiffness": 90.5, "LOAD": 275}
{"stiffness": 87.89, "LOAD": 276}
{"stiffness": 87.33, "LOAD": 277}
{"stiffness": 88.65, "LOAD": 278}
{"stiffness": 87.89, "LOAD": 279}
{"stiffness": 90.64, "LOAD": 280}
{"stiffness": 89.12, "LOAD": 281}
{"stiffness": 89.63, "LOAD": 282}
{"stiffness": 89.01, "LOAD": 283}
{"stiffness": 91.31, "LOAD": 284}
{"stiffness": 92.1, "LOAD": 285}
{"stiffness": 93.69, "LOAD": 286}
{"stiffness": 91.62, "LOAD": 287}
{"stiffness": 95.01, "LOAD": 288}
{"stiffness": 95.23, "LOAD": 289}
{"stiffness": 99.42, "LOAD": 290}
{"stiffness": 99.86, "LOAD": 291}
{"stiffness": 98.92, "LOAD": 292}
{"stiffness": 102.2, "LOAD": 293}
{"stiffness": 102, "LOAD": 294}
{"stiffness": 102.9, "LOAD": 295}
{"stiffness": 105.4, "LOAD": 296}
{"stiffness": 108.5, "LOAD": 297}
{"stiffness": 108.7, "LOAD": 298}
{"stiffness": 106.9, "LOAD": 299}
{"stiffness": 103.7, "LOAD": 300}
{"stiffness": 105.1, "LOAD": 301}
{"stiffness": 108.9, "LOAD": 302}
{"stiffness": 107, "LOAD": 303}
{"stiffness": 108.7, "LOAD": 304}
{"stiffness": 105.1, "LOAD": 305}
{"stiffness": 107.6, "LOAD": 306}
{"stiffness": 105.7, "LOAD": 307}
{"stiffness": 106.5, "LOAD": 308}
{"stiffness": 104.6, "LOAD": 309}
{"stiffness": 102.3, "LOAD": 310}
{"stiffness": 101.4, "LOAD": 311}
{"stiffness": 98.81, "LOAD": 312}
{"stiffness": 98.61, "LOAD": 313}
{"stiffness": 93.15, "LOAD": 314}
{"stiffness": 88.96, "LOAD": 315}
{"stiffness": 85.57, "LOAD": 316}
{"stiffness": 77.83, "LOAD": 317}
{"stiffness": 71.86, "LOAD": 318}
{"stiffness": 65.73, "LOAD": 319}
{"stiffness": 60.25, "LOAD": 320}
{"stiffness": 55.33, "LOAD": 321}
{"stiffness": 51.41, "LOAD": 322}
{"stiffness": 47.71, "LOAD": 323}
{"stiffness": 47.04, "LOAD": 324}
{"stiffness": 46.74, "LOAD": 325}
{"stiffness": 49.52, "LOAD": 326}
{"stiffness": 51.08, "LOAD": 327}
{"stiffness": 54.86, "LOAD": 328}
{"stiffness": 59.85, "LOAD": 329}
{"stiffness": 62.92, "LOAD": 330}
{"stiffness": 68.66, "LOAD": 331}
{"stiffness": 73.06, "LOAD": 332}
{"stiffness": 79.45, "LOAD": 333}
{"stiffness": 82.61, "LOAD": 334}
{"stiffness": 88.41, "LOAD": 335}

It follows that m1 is 3.7 N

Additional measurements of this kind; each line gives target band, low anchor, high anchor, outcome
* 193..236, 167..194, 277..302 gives 4.3 N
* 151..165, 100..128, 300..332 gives 1.3 N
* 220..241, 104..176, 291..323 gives -1.6 N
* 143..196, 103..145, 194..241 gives 1.0 N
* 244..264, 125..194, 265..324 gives 0.6 N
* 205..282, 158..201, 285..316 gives 4.6 N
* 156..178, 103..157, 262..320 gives 1.3 N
